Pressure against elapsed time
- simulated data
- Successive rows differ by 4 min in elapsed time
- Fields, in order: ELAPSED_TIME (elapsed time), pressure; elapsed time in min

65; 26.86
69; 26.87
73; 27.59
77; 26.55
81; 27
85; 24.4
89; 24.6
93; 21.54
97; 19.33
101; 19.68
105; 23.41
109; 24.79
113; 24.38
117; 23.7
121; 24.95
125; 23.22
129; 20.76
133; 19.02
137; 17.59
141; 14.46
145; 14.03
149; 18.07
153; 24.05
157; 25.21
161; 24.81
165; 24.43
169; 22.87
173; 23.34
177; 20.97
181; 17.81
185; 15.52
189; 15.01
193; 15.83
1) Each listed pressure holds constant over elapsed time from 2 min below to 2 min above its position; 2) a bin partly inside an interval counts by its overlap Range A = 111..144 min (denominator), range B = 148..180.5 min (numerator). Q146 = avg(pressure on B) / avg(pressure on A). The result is 1.1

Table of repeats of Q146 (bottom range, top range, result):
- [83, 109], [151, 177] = 1.07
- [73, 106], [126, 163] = 0.84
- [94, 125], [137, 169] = 0.90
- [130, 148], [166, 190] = 1.18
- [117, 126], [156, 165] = 1.03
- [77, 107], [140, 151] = 0.68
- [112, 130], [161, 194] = 0.85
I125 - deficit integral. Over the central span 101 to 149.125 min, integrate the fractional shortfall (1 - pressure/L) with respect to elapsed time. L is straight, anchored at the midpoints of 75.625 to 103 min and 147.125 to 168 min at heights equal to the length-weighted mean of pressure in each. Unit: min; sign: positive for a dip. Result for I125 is 5.20 min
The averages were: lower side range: 23.2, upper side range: 23.3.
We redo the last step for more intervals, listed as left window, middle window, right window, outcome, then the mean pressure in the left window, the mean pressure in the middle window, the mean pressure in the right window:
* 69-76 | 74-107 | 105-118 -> 3.11 min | 27.2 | 23.4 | 24.2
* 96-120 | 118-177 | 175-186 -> -2.85 min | 22.8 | 21.2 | 18.3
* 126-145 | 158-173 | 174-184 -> -4.06 min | 17.8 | 24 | 19.4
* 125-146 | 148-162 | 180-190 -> -4.98 min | 17.9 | 23.3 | 16.1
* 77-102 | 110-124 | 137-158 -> -2.15 min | 23.2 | 24.3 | 18.7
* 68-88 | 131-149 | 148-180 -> 5.60 min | 26.4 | 16.5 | 23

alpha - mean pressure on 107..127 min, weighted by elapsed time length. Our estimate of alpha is 24.2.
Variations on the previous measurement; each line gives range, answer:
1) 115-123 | 24.3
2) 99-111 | 22.6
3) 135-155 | 17.6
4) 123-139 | 20.1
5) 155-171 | 24.3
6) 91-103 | 20.2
